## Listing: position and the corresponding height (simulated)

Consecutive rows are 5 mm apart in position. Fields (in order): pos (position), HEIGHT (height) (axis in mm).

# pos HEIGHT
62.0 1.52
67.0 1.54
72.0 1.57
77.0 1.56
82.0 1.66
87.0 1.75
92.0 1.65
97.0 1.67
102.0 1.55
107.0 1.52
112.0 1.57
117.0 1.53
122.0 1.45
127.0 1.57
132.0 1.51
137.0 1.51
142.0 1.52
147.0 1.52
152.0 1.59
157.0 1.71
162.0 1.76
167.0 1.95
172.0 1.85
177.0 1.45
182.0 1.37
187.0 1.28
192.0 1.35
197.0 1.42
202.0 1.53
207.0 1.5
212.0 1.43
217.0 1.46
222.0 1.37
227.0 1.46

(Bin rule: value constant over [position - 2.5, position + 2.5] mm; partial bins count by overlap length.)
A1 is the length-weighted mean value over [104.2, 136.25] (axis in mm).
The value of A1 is 1.52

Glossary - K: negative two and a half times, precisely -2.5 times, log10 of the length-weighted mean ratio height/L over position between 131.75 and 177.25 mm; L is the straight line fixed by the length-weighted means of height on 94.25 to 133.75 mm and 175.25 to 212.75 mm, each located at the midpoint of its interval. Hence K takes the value -0.12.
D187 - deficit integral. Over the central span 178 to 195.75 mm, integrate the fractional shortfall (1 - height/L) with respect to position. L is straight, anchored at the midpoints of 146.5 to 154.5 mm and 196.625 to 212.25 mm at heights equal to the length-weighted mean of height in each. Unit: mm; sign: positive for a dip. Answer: 1.88 mm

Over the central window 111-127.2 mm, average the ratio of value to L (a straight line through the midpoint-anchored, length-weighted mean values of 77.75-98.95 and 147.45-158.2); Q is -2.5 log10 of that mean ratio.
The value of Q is 0.09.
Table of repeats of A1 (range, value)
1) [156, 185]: 1.67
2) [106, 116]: 1.55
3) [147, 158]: 1.61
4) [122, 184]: 1.6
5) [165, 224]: 1.49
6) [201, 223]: 1.46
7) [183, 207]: 1.4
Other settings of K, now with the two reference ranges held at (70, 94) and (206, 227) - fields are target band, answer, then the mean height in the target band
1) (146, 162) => -0.074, 1.64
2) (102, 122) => 0.045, 1.53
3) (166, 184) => -0.095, 1.64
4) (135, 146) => 0.025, 1.52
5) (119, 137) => 0.042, 1.51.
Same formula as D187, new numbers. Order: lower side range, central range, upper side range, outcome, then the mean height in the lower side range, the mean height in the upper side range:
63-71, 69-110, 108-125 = -2.2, 1.54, 1.52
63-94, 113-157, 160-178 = 4.6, 1.62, 1.78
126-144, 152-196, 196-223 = -2.8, 1.52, 1.46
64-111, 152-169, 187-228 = -3.1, 1.61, 1.43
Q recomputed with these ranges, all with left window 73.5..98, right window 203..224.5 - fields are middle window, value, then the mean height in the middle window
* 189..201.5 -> 0.054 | 1.4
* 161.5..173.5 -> -0.224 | 1.87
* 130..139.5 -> 0.045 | 1.51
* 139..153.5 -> 0.012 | 1.54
